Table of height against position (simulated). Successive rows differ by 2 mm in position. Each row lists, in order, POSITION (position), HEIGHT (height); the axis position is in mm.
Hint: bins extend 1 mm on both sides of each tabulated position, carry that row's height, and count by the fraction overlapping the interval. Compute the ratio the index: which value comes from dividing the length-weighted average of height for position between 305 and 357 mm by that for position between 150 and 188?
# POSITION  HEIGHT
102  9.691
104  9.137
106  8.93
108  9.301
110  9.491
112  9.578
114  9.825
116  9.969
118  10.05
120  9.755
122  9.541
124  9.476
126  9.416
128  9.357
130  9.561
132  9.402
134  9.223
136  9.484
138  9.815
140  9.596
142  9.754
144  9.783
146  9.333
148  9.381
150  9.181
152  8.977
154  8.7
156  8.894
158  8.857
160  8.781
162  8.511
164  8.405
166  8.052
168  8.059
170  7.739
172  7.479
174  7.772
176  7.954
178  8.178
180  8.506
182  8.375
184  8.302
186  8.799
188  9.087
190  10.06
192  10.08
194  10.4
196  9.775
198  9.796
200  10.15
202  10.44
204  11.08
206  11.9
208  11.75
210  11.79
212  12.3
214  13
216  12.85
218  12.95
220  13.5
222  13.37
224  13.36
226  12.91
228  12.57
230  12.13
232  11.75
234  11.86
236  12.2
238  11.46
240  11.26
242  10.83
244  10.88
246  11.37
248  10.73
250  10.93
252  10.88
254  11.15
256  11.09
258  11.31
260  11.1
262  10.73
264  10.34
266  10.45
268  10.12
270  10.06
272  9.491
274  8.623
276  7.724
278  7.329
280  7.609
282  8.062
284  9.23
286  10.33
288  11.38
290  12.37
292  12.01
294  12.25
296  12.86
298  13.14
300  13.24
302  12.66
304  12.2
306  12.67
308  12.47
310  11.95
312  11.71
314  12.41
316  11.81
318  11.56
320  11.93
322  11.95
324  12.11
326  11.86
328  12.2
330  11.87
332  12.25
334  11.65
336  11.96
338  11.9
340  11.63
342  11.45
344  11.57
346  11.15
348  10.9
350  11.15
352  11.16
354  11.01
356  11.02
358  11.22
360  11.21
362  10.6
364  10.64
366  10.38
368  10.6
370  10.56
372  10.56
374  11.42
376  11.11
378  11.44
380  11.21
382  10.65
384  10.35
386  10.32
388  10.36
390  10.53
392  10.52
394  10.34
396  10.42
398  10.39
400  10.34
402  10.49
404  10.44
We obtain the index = 1.40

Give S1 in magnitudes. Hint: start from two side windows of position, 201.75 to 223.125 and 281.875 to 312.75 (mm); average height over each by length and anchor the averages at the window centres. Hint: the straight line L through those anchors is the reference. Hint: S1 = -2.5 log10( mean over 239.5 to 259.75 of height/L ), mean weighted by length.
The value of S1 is 0.10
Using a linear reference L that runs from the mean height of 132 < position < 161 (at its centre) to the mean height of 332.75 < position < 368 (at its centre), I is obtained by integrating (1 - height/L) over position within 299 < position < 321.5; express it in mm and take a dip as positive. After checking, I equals -2.9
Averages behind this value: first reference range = 9.27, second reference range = 11.2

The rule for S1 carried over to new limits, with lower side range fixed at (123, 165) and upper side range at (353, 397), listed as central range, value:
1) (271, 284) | 0.22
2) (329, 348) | -0.11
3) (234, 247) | -0.15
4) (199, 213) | -0.18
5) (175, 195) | 0.06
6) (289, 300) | -0.23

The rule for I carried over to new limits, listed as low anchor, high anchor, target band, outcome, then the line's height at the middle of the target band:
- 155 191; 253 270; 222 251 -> -4.9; 10.1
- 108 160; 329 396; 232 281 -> -0.7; 10.3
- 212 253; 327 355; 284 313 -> -0.9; 11.8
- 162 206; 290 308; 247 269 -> 1.0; 11.3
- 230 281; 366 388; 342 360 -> -0.8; 10.7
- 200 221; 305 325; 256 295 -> 6.5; 12.1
